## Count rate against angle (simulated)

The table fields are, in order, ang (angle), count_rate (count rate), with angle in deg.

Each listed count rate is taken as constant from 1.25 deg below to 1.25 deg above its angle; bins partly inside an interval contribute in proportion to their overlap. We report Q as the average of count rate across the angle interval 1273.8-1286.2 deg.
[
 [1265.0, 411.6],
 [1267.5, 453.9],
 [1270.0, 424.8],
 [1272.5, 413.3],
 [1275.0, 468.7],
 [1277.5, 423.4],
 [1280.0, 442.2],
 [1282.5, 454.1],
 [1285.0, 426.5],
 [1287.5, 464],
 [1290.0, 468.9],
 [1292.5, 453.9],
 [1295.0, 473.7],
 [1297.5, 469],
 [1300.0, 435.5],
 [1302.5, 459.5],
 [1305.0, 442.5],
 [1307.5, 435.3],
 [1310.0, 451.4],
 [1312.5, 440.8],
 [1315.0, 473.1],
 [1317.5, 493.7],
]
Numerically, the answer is 443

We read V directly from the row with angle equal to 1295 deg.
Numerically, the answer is 473.7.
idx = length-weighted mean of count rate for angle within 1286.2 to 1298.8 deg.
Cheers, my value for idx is 466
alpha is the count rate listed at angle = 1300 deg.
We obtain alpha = 435.5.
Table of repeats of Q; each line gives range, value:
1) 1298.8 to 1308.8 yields 443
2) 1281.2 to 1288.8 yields 448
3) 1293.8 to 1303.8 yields 459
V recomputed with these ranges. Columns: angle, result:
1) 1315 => 473.1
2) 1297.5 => 469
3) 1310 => 451.4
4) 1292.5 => 453.9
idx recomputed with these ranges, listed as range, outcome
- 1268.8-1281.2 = 434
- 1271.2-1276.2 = 441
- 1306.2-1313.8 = 443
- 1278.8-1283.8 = 448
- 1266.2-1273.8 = 431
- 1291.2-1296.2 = 464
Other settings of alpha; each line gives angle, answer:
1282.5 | 454.1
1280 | 442.2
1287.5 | 464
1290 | 468.9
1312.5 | 440.8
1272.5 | 413.3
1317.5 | 493.7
